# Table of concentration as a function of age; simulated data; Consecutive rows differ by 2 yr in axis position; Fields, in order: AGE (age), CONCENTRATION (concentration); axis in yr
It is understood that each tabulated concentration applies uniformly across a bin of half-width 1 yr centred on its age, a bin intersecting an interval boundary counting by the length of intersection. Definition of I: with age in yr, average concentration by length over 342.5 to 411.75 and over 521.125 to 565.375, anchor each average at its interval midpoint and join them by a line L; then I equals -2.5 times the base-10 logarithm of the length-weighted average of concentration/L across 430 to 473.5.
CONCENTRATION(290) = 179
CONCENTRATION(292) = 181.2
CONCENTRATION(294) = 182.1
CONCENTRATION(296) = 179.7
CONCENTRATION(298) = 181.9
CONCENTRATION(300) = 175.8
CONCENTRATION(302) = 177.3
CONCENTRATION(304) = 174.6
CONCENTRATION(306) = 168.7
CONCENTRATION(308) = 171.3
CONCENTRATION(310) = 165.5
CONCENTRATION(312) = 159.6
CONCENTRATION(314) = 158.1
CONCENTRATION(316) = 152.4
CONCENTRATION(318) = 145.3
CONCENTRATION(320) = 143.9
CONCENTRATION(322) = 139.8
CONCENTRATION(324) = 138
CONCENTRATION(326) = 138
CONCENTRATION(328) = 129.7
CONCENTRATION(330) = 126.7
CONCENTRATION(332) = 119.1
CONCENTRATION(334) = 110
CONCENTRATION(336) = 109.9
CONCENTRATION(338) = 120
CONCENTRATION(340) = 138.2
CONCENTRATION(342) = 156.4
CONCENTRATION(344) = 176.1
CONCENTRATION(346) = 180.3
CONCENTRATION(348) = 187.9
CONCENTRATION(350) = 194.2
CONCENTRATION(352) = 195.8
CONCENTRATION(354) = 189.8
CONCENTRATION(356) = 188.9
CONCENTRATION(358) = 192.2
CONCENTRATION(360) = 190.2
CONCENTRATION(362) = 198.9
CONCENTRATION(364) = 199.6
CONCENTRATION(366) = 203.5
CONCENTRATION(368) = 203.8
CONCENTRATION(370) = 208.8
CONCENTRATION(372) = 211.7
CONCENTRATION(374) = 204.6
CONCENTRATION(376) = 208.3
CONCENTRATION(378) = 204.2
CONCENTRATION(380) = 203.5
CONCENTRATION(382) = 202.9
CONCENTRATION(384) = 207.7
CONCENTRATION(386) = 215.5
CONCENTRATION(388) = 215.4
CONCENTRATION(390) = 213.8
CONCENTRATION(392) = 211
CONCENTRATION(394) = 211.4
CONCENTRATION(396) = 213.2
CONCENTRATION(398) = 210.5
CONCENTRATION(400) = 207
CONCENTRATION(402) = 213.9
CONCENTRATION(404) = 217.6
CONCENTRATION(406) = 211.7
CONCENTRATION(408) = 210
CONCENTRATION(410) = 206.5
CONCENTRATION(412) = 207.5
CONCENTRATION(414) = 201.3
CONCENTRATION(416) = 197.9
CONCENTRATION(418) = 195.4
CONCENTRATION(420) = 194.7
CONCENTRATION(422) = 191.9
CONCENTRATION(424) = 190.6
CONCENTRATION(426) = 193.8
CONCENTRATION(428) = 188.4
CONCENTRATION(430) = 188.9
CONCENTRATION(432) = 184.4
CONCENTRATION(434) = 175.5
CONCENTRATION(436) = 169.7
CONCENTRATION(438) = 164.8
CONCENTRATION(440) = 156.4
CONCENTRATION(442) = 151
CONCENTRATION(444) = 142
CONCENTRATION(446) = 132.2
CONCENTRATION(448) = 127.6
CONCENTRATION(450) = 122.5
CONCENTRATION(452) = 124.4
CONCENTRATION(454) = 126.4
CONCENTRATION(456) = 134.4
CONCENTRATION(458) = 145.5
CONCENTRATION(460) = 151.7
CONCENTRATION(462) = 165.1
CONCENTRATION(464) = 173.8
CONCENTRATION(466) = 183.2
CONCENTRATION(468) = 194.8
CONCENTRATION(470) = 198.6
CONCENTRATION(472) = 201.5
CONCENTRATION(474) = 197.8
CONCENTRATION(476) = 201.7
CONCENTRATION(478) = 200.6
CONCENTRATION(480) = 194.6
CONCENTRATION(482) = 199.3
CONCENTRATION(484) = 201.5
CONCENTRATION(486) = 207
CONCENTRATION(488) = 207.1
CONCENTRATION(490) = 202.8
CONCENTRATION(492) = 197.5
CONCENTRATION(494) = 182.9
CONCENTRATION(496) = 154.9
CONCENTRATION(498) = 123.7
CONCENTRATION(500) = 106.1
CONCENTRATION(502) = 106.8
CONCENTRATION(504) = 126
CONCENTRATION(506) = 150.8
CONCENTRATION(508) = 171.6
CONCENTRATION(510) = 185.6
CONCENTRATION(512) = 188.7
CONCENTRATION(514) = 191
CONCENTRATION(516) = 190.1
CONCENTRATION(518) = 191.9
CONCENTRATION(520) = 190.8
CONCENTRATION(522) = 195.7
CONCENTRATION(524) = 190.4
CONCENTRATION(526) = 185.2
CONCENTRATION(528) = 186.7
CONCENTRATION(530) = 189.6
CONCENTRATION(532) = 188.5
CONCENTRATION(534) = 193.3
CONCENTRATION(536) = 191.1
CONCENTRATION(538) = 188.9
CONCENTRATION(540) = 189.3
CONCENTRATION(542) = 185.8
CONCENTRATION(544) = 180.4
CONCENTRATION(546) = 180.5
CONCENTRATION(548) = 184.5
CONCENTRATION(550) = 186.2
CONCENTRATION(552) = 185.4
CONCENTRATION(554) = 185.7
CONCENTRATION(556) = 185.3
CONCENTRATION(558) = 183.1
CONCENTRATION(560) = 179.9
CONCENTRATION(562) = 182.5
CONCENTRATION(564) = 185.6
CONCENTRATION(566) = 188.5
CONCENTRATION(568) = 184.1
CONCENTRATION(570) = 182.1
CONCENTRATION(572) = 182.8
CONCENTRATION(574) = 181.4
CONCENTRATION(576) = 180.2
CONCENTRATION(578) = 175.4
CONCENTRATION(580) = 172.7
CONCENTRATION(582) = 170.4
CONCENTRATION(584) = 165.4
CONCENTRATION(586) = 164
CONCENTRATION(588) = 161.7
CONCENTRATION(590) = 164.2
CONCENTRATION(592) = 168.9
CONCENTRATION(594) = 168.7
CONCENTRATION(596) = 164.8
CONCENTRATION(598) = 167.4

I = 0.22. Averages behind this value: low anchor 203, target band 160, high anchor 187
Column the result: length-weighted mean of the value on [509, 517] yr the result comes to 189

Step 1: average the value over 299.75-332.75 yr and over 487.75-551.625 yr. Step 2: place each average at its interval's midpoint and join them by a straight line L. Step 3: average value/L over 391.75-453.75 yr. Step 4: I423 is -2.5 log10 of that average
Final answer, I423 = -0.12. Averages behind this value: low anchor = 152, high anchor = 177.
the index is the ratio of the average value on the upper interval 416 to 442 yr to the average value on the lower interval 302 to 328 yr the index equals 1.18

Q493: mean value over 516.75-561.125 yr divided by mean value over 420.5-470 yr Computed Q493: 1.15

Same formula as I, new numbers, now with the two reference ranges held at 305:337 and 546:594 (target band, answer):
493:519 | 0.06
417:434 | -0.21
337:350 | -0.12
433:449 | 0.05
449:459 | 0.23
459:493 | -0.17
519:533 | -0.11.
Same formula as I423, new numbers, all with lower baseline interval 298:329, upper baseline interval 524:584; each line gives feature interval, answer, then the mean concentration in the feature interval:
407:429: -0.176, 198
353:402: -0.243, 205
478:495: -0.133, 199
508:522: -0.056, 189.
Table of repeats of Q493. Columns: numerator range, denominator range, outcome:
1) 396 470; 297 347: 1.18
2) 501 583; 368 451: 0.94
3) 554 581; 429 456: 1.21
